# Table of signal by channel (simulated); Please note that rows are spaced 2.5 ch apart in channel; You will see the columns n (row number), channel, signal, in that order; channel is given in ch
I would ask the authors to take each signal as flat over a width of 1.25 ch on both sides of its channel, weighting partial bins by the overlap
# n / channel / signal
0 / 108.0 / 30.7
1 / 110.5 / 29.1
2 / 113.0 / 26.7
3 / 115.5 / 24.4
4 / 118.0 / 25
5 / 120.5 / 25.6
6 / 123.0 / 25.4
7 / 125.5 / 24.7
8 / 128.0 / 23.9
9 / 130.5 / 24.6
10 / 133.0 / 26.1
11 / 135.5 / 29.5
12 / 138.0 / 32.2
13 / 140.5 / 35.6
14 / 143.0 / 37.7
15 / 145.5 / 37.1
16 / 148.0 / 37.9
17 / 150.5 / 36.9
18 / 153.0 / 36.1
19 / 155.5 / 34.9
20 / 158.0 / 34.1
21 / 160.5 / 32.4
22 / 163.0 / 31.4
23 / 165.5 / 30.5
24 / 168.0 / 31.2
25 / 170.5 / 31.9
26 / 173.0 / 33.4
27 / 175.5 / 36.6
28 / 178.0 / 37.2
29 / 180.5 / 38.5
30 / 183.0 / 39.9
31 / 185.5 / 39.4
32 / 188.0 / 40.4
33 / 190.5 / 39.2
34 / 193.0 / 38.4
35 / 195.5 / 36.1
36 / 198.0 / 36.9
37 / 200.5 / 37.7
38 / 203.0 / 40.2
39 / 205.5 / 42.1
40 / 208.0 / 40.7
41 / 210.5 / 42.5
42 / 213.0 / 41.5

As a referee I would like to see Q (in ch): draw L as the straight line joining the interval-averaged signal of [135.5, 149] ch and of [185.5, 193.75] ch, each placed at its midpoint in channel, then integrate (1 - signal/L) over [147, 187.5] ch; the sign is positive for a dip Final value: 2.5 ch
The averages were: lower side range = 35.5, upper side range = 39.4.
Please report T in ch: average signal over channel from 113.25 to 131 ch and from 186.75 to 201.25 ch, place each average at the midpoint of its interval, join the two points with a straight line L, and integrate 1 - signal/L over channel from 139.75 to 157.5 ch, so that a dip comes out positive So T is -4.0 ch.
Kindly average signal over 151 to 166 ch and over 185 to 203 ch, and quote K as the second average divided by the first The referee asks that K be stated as 1.1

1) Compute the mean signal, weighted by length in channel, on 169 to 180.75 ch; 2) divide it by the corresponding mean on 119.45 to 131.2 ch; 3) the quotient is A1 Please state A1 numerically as 1.4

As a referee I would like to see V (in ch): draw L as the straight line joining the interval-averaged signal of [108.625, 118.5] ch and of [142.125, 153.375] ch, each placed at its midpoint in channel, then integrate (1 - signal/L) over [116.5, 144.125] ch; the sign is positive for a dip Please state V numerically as 3.3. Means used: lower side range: 26.7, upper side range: 37.2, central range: 28.1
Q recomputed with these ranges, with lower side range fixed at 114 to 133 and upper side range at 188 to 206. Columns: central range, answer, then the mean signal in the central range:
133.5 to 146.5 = -2.7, 33.9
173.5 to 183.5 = -0.7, 37.6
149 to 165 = -1.6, 34.2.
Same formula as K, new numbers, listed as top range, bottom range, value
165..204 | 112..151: 1.25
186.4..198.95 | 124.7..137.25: 1.47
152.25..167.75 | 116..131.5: 1.33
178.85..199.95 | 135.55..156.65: 1.08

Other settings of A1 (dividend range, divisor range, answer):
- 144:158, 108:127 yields 1.39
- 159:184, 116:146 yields 1.20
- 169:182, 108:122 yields 1.34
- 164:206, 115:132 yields 1.49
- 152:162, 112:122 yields 1.35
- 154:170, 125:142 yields 1.14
